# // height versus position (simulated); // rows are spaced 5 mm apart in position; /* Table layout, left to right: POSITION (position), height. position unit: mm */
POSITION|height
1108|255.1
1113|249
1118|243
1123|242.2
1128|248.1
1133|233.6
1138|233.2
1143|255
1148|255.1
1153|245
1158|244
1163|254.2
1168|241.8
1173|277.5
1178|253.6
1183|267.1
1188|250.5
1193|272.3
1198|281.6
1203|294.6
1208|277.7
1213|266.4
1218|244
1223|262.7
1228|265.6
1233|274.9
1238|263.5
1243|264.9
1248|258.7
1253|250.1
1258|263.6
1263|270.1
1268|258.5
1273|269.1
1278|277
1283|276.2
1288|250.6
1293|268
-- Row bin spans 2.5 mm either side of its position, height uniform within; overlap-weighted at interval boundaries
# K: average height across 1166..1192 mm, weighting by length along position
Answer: 259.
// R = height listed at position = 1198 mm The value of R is 281.6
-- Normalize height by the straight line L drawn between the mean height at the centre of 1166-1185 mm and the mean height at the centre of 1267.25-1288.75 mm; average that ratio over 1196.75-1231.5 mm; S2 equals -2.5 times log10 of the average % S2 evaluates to -0.03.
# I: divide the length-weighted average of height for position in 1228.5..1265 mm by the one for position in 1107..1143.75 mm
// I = 1.08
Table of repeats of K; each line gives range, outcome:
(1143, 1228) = 262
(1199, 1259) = 266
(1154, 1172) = 249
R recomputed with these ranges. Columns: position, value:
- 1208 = 277.7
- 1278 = 277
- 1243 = 264.9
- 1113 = 249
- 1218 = 244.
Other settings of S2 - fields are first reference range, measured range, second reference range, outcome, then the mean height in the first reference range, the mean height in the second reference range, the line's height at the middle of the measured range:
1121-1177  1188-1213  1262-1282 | -0.08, 248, 269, 257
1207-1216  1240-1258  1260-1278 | 0.04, 270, 267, 268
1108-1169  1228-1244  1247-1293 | -0.03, 246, 264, 259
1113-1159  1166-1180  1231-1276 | -0.03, 245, 264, 251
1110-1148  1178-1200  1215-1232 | -0.05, 244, 259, 254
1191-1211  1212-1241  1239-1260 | 0.03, 281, 260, 270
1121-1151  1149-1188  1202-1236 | 0.00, 245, 268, 254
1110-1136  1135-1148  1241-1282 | 0.00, 243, 264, 246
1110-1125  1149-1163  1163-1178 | 0.03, 245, 258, 254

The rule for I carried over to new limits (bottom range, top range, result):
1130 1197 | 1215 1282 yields 1.04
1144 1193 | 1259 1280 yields 1.05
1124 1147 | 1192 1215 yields 1.15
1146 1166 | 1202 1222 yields 1.08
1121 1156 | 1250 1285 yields 1.09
